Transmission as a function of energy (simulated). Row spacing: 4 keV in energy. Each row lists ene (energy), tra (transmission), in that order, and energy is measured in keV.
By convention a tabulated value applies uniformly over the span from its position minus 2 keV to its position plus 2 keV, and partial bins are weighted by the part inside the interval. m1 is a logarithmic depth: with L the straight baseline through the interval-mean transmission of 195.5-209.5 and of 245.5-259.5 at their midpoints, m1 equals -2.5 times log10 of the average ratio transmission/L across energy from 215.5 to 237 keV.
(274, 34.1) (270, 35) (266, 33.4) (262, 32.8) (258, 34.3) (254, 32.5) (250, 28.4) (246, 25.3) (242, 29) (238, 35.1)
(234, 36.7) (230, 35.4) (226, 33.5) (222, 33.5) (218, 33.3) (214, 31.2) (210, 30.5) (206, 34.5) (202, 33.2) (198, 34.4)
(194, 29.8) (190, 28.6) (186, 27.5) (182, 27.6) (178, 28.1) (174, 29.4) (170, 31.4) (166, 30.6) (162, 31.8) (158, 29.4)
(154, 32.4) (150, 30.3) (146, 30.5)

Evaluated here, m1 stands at -0.078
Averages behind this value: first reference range 33.5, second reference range 30.5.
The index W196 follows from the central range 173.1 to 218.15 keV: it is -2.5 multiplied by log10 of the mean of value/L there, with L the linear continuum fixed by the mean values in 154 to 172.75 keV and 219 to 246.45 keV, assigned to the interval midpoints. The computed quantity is 0.05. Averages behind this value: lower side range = 30.9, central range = 30.6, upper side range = 33.1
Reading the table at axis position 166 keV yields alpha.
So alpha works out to 30.6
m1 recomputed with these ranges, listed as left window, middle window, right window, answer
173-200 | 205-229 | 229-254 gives -0.076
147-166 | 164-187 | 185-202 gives 0.057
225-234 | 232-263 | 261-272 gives 0.089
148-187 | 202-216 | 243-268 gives -0.062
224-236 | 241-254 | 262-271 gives 0.219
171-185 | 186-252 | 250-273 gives -0.039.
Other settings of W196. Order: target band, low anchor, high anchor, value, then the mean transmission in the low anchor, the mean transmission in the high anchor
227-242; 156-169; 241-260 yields -0.15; 30.7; 29.9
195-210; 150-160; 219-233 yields -0.01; 30.8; 34.3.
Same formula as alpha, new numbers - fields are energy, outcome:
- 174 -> 29.4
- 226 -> 33.5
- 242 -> 29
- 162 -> 31.8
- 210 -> 30.5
